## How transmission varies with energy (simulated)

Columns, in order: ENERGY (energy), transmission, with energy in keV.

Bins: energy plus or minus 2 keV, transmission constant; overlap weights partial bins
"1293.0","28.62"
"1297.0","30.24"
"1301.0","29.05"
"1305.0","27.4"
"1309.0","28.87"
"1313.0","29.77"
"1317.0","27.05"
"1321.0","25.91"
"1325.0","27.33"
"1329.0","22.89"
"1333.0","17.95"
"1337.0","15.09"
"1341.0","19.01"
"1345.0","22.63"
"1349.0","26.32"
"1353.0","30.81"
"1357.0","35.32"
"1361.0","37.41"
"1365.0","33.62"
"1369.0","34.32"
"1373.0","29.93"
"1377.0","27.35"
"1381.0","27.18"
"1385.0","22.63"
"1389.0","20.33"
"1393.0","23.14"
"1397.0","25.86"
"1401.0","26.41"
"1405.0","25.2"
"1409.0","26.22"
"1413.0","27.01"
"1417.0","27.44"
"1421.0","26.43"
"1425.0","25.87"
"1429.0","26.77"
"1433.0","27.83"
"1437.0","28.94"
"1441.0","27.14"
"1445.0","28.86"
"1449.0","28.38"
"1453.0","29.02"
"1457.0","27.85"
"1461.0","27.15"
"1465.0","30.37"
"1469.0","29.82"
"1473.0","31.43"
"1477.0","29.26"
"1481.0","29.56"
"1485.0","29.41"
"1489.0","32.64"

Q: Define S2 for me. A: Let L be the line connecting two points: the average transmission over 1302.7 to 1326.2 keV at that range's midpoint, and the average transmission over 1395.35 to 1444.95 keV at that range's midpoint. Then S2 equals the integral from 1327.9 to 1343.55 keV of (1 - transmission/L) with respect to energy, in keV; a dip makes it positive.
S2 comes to 5.1 keV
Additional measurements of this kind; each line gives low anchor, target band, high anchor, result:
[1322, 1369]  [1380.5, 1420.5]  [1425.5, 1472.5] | 3.53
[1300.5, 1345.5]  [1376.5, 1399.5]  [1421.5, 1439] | 1.62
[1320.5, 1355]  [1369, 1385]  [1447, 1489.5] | -2.15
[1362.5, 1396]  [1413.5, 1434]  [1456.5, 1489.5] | 1.19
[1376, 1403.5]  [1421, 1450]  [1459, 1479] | -0.08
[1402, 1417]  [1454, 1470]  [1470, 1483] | 0.28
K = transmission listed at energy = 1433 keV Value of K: 27.83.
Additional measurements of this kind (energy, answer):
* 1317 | 27.05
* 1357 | 35.32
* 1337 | 15.09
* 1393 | 23.14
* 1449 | 28.38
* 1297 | 30.24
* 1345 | 22.63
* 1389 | 20.33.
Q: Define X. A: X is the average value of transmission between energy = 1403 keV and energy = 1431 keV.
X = 26.4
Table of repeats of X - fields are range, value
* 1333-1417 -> 26.6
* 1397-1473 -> 27.7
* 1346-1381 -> 31.4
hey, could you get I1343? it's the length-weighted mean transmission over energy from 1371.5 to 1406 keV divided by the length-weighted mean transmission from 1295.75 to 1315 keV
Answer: 0.9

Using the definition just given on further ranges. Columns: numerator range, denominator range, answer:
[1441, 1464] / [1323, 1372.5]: 1.05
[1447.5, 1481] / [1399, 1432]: 1.10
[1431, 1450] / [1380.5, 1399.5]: 1.19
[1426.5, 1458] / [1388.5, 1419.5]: 1.10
